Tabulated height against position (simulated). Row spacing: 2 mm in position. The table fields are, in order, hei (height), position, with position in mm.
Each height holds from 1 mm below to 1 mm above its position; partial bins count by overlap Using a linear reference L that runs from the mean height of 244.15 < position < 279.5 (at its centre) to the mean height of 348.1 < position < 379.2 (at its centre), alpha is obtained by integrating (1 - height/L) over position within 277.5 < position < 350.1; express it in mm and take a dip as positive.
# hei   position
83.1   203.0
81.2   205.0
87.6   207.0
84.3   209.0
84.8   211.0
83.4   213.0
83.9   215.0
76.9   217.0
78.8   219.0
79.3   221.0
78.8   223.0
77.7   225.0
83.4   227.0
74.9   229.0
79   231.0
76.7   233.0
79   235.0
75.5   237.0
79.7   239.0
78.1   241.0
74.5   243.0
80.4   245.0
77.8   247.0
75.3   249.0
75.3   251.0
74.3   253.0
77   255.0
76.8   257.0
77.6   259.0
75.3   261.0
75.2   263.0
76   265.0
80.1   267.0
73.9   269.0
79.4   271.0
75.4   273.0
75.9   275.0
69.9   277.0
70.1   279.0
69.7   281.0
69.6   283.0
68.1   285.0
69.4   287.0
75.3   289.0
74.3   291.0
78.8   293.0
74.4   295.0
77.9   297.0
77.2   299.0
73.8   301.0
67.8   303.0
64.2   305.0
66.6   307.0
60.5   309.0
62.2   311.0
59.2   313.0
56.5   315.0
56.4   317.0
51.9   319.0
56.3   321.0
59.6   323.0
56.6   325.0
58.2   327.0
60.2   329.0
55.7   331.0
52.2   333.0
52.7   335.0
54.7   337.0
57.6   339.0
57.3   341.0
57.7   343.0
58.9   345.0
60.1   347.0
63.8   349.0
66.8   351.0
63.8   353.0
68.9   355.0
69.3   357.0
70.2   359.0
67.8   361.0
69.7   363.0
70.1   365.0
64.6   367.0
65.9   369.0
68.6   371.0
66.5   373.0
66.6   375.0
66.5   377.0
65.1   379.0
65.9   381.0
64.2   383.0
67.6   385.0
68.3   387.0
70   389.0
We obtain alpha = 8.2 mm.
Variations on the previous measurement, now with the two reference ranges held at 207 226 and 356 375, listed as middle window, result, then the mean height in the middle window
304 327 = 4.3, 59.1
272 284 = 0.6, 71.8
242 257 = 0.4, 76.4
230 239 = 0.2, 77.8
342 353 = 1.2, 61.7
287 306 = 0.2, 73.5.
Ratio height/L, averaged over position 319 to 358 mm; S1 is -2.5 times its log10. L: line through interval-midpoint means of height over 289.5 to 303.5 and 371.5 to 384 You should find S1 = 0.18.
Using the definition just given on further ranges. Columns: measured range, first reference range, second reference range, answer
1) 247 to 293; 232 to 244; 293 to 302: 0.03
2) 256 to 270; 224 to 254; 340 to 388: -0.02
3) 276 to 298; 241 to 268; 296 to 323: -0.06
